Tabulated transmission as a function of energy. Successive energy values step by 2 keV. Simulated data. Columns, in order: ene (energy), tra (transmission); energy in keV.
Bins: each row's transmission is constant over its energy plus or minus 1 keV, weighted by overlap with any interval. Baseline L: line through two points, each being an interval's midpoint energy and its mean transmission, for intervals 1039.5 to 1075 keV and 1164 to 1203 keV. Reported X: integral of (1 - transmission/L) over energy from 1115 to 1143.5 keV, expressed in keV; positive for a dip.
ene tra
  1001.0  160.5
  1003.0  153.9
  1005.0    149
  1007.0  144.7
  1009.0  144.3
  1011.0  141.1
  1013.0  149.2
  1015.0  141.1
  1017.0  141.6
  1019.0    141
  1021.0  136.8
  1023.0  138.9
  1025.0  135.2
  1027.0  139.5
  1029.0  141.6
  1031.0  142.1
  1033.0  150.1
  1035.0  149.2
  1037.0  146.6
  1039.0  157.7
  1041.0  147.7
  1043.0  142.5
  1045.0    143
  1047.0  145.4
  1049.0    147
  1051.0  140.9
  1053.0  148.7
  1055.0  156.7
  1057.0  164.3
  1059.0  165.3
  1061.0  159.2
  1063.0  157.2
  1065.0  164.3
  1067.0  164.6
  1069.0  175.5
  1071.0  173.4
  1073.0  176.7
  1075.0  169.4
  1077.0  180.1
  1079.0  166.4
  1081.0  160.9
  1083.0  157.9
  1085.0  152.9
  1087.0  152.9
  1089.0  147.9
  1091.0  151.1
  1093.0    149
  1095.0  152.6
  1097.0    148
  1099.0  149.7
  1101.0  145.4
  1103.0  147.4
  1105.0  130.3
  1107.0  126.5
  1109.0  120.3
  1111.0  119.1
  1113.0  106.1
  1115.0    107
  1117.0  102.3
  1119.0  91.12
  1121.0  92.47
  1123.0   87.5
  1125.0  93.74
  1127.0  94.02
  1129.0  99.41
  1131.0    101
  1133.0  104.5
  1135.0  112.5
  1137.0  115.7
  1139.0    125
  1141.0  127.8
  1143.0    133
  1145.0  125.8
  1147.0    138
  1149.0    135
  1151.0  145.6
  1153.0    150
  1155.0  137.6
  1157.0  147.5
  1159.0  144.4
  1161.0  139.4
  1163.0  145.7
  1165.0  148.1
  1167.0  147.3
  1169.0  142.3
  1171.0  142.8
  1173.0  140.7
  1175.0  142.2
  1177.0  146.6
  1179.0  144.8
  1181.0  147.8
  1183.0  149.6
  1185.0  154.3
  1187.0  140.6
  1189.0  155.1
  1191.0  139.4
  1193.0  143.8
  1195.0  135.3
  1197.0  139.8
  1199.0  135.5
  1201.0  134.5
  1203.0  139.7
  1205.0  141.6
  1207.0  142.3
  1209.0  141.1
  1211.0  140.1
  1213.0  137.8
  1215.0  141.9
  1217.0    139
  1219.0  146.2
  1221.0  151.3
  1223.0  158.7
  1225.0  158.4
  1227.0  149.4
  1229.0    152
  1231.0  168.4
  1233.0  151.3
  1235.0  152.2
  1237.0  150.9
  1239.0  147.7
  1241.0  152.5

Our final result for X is 8.4 keV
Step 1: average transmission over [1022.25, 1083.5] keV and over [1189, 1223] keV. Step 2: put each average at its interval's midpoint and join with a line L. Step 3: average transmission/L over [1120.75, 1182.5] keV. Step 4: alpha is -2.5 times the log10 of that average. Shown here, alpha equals 0.13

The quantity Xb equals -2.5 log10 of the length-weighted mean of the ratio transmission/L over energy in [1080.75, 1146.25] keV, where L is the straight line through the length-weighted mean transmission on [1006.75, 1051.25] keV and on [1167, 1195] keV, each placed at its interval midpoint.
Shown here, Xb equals 0.16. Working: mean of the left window 144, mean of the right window 145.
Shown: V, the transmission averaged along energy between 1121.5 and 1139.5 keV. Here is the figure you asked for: 103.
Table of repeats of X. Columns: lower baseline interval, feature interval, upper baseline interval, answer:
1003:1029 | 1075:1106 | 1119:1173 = -4.8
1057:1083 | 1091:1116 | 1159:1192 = 4.1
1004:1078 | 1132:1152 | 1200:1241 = 3.1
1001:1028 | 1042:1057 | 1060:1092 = 0.7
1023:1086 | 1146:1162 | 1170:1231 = 0.6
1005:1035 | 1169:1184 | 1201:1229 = 0.0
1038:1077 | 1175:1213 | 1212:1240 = 2.3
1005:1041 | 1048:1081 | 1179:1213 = -4.5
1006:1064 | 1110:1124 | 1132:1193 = 4.1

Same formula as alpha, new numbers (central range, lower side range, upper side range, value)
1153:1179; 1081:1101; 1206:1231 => 0.038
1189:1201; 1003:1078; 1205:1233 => 0.066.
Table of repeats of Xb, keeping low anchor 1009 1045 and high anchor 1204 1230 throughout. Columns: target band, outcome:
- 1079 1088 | -0.09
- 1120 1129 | 0.48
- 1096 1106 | 0.00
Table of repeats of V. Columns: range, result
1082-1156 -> 126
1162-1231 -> 145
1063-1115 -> 151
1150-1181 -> 144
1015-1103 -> 153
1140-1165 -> 140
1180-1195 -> 146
